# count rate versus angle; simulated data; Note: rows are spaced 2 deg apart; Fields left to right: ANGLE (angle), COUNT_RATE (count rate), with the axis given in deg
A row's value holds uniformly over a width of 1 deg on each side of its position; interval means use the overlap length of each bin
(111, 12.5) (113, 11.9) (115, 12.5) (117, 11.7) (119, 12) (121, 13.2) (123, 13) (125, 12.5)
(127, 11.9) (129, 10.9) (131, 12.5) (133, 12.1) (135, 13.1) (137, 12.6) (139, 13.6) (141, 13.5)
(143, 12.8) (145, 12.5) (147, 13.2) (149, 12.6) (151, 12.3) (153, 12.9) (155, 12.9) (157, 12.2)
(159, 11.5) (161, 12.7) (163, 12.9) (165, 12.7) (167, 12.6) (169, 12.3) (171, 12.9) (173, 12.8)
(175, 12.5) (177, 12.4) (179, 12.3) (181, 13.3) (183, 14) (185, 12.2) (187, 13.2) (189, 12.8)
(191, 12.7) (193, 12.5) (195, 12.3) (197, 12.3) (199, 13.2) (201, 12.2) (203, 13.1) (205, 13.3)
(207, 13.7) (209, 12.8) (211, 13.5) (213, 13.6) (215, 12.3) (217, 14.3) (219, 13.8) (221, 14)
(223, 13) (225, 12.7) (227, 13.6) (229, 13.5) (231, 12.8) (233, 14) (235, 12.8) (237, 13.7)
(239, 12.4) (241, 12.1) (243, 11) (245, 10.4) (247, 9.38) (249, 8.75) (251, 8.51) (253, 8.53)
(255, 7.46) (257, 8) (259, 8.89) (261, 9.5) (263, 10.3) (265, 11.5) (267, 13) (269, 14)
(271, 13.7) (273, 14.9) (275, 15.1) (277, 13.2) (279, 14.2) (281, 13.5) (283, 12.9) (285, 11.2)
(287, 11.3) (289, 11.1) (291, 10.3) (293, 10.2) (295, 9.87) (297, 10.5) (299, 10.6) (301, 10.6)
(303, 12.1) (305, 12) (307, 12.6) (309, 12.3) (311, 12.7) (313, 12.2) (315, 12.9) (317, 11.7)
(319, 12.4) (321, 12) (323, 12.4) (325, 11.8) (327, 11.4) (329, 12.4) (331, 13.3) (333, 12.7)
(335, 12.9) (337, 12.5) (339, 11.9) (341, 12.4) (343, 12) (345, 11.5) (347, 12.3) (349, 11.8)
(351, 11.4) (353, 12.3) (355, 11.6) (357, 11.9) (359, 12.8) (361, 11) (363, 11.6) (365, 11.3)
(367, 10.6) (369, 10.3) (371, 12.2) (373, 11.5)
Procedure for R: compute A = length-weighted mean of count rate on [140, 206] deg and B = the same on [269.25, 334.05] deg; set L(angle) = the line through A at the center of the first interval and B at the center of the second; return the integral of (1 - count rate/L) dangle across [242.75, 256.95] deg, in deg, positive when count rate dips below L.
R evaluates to 3.9 deg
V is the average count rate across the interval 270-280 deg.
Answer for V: 14.2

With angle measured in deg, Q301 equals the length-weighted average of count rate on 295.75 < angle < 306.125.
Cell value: 11.1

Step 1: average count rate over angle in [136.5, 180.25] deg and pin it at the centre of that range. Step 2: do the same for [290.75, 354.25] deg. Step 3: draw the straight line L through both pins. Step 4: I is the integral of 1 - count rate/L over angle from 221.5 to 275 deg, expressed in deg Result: 3.0 deg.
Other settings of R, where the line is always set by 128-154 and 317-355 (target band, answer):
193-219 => -1.2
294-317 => 1.1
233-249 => 1.0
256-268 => 2.1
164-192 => -0.4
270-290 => -1.3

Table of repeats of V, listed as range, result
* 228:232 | 13.2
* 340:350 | 12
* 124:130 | 11.8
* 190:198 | 12.4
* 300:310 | 11.9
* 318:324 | 12.3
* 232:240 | 13.2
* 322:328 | 11.9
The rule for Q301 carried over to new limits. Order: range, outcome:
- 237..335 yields 11.6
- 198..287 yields 12.2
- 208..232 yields 13.3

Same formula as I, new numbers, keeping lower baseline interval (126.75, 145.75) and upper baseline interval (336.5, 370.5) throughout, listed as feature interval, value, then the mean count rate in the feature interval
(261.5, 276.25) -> -1.27 deg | 13.1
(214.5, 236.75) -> -2.11 deg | 13.4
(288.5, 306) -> 1.67 deg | 10.8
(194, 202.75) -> -0.16 deg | 12.6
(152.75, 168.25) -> -0.06 deg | 12.5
